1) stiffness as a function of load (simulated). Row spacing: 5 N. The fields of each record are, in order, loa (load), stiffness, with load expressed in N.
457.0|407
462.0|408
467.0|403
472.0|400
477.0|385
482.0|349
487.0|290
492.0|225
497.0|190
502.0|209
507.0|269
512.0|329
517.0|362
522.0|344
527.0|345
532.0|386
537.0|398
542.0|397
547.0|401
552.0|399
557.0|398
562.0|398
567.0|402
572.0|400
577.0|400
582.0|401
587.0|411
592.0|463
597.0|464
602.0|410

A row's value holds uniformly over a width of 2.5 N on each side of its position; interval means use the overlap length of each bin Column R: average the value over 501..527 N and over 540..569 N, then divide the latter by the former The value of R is 1.28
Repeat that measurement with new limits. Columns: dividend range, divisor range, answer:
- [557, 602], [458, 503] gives 1.28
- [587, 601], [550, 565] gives 1.13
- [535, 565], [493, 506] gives 1.89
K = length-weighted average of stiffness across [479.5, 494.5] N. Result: 288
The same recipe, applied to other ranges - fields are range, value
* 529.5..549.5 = 396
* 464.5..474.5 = 402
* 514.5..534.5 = 359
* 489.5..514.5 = 244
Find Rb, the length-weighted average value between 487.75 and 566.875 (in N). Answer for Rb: 338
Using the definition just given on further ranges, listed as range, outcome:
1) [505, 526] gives 329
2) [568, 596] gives 417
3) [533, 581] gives 399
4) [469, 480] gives 391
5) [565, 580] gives 401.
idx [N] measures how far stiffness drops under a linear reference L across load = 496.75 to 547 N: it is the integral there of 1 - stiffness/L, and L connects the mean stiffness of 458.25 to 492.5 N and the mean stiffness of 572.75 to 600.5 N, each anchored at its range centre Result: 7.3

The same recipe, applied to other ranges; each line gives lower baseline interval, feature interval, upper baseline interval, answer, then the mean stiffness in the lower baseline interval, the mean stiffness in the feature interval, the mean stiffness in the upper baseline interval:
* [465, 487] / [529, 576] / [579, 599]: 1.9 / 373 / 397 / 433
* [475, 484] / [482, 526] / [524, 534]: 9.8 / 367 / 284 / 363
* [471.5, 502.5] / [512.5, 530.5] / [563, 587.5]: -0.8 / 291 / 350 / 402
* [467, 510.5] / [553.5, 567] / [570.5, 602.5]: -0.3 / 297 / 399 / 423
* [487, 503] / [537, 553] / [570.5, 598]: -3.2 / 221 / 399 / 422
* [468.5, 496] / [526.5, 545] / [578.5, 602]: -0.4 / 325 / 386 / 431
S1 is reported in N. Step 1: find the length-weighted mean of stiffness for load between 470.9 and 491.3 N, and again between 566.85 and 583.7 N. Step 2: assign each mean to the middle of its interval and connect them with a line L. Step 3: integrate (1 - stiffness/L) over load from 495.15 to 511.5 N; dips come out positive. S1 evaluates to 5.5 N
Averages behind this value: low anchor 341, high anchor 401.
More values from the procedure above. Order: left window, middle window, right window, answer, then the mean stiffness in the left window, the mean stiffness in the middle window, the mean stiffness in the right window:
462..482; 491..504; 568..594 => 6.2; 392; 206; 413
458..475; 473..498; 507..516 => 4.7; 403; 300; 318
